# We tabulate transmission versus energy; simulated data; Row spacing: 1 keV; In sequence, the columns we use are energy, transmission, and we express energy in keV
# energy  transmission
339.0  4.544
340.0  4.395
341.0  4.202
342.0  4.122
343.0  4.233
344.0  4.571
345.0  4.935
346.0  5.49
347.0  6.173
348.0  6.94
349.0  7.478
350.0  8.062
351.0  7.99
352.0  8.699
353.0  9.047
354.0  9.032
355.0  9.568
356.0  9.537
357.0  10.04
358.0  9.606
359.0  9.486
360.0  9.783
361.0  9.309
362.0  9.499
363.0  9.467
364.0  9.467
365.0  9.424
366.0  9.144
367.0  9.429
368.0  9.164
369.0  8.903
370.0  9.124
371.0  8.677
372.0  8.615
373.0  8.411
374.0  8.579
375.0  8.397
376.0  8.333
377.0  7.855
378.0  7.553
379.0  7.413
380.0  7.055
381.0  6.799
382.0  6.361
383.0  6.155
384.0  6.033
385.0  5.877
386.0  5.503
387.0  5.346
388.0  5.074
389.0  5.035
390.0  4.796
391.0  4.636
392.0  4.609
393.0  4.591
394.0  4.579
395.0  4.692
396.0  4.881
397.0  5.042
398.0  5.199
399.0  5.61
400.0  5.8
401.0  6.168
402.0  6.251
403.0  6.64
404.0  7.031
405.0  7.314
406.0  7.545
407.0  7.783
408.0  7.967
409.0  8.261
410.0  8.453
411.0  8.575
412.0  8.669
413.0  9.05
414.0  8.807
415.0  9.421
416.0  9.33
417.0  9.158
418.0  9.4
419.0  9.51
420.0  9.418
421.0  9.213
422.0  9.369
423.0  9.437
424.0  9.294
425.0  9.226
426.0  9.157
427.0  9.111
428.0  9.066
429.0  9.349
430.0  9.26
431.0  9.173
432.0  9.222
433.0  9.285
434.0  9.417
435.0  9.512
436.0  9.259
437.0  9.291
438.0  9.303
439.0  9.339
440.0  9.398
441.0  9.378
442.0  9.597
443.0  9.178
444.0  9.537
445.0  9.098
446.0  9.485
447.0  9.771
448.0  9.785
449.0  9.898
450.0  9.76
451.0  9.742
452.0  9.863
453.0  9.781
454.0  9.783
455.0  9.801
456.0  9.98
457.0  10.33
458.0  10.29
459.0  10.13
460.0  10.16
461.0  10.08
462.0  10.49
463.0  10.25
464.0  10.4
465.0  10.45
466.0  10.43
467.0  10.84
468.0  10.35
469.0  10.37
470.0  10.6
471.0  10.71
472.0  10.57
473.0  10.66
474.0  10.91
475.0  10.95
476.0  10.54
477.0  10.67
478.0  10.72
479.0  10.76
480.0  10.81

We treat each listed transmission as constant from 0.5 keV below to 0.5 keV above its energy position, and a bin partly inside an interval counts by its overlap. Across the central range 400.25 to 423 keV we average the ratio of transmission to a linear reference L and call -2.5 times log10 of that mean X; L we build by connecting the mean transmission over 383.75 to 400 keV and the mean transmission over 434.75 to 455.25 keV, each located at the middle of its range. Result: -0.22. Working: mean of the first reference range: 5.1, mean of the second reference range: 9.55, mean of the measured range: 8.33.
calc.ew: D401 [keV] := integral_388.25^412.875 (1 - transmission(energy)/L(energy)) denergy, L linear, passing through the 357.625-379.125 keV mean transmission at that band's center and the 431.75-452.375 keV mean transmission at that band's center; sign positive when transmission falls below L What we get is 7.75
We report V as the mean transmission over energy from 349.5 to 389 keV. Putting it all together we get 8.21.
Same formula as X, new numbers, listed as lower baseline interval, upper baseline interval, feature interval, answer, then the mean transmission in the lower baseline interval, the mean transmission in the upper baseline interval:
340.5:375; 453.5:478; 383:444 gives 0.20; 8.13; 10.4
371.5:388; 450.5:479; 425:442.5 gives -0.02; 7.08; 10.4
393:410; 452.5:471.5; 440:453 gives -0.04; 6.31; 10.3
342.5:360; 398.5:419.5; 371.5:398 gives 0.25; 7.76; 7.94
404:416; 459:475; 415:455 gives -0.02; 8.34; 10.5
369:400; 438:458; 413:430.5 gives -0.12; 6.39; 9.67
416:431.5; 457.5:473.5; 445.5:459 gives 0.02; 9.28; 10.4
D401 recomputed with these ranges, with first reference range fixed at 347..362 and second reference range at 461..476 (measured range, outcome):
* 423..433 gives 0.7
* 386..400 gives 6.6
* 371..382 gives 1.5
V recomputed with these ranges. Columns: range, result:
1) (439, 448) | 9.44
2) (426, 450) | 9.38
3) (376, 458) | 8.06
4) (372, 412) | 6.52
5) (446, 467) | 10.1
